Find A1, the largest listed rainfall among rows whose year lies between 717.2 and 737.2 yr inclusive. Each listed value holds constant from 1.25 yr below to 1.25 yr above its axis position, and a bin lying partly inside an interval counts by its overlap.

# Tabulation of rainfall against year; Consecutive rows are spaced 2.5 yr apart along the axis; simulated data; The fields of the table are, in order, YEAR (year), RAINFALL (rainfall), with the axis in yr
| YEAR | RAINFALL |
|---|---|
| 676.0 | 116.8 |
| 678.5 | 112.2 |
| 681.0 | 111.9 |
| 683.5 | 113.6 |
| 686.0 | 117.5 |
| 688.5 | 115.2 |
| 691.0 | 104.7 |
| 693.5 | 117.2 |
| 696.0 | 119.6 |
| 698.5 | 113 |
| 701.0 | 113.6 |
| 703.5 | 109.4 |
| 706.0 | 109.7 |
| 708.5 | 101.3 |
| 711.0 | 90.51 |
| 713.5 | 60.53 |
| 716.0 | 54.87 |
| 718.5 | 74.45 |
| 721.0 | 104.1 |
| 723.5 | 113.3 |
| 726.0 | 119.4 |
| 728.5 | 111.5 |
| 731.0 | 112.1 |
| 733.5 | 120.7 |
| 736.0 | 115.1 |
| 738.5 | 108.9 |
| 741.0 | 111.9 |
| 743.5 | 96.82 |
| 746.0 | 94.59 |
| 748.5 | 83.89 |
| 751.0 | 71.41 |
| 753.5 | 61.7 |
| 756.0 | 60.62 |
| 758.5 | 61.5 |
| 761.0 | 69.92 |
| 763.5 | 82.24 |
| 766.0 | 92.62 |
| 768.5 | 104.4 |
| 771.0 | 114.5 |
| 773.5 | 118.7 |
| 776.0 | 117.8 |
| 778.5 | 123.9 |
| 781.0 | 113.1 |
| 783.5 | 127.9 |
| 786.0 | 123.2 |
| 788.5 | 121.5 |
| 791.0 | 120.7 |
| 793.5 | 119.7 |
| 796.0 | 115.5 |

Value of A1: 120.7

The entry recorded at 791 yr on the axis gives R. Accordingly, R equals 120.7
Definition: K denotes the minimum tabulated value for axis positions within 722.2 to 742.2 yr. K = 108.9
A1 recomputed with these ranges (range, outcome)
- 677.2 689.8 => 117.5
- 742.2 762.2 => 96.82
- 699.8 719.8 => 113.6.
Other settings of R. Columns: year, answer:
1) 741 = 111.9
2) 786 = 123.2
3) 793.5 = 119.7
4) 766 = 92.62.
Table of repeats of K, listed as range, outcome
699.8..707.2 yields 109.4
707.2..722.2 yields 54.87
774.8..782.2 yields 113.1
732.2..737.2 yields 115.1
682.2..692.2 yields 104.7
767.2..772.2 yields 104.4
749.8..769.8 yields 60.62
